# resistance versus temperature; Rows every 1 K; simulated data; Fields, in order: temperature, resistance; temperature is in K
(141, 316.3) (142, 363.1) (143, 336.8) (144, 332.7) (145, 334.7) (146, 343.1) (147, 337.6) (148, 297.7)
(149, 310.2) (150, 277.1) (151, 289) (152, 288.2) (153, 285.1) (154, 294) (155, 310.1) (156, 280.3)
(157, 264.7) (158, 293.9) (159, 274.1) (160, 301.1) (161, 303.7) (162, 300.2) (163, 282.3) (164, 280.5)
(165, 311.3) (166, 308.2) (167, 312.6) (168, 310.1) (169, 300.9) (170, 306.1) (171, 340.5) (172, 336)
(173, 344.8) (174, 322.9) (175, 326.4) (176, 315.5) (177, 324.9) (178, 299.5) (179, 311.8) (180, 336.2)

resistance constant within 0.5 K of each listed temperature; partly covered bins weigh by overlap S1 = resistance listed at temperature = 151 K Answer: 289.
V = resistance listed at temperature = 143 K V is 336.8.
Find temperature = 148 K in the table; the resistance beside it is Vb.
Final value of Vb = 297.7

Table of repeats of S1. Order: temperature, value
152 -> 288.2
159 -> 274.1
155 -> 310.1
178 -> 299.5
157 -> 264.7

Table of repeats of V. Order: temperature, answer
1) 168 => 310.1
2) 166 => 308.2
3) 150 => 277.1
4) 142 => 363.1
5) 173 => 344.8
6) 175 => 326.4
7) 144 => 332.7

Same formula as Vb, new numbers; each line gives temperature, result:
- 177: 324.9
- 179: 311.8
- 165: 311.3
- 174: 322.9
